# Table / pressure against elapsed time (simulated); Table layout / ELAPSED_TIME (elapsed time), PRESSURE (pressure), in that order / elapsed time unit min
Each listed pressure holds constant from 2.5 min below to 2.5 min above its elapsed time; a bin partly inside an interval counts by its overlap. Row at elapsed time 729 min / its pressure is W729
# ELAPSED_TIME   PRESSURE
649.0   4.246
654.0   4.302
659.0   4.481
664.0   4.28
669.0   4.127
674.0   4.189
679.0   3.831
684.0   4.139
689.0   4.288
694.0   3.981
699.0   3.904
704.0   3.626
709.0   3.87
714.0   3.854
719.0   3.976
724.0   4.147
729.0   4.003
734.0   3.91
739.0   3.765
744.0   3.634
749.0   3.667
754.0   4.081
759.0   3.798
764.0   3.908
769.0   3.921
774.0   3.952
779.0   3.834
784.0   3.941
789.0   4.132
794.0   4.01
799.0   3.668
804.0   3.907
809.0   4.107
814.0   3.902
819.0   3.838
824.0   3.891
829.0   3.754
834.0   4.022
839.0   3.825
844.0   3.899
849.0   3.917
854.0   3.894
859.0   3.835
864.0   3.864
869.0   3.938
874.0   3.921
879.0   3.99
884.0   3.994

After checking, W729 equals 4.003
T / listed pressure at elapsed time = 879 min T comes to 3.99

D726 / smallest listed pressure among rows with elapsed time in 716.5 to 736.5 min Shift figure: 3.91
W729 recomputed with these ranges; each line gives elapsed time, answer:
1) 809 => 4.107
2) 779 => 3.834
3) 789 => 4.132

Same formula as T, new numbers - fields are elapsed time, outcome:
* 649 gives 4.246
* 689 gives 4.288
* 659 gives 4.481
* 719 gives 3.976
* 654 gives 4.302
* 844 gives 3.899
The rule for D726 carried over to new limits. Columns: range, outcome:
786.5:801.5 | 3.668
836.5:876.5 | 3.825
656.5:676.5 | 4.127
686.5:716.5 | 3.626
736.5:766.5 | 3.634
